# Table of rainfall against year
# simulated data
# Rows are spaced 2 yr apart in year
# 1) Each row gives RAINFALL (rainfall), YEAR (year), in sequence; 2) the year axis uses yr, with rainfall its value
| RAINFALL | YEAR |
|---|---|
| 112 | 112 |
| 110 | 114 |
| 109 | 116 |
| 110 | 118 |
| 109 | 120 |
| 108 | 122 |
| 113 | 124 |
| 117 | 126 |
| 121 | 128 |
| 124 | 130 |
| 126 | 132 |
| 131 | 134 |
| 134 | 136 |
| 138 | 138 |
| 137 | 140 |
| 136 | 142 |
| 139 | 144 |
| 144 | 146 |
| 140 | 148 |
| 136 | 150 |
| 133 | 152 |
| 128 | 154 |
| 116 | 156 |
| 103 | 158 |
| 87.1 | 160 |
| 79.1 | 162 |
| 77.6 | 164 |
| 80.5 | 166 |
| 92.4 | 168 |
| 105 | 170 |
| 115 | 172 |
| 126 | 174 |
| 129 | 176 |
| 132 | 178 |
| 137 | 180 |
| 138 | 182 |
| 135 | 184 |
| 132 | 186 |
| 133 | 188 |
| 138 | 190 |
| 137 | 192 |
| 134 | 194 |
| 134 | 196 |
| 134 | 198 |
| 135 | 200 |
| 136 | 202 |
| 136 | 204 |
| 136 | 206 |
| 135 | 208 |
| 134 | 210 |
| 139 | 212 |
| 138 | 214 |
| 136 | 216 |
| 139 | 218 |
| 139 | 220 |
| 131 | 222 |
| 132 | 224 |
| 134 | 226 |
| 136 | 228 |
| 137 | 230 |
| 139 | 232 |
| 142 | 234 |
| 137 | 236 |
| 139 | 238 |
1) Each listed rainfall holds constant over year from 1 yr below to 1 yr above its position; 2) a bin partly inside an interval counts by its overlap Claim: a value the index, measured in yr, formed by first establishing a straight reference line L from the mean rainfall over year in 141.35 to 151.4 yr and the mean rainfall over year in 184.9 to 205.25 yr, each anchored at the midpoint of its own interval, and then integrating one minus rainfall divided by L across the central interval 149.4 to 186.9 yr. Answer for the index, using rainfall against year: 6.15 yr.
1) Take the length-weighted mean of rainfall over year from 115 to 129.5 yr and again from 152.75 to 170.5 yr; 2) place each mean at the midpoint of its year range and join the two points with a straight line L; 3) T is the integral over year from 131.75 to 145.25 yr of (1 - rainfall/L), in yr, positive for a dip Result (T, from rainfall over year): -3.7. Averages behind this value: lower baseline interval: 113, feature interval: 135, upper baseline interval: 96.8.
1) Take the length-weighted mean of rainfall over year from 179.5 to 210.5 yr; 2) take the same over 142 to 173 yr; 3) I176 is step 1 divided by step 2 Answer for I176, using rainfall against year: 1.20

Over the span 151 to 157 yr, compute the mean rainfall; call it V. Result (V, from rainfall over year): 126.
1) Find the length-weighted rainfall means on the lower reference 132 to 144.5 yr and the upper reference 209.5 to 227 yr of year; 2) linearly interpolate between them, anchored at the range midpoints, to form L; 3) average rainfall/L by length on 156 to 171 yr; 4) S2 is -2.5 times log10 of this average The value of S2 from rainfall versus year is 0.43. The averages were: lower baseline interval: 135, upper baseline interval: 136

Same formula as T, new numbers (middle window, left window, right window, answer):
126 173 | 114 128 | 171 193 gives 0.8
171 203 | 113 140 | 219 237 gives -0.8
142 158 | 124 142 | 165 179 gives -1.5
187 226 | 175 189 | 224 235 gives 0.0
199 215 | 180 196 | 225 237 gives 0.0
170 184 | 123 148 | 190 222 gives 0.6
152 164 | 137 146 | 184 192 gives 3.0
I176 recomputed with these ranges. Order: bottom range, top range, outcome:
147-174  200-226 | 1.26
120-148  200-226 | 1.06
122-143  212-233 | 1.07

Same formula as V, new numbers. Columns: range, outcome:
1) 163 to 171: 88.9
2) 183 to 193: 135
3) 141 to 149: 140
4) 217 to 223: 136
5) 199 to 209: 136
